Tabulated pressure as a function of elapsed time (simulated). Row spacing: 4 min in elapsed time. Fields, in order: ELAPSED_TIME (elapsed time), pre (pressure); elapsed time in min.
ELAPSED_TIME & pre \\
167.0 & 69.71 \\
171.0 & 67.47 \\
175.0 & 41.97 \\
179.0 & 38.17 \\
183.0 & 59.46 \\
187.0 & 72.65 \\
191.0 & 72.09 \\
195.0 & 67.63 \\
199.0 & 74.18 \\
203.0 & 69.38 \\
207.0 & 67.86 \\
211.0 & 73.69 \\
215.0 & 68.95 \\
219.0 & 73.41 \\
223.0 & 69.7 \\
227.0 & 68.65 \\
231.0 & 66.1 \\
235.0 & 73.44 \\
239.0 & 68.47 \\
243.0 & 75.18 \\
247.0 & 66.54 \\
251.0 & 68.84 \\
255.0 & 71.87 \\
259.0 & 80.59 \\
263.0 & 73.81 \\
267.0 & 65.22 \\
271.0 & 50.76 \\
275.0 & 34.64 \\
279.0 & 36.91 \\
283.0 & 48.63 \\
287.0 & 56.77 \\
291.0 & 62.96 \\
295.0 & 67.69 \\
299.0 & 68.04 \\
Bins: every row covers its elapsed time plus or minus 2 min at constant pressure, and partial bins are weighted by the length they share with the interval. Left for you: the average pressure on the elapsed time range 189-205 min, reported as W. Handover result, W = 70.8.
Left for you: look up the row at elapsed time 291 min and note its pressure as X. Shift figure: 62.96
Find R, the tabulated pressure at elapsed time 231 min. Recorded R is 66.1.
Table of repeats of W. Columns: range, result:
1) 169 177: 54.7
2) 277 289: 47.4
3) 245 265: 72.3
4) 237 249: 70.1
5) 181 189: 66.1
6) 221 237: 69.5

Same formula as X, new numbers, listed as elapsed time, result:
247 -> 66.54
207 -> 67.86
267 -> 65.22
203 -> 69.38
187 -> 72.65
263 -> 73.81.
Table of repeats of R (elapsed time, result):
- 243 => 75.18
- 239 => 68.47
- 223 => 69.7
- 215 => 68.95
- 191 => 72.09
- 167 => 69.71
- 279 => 36.91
